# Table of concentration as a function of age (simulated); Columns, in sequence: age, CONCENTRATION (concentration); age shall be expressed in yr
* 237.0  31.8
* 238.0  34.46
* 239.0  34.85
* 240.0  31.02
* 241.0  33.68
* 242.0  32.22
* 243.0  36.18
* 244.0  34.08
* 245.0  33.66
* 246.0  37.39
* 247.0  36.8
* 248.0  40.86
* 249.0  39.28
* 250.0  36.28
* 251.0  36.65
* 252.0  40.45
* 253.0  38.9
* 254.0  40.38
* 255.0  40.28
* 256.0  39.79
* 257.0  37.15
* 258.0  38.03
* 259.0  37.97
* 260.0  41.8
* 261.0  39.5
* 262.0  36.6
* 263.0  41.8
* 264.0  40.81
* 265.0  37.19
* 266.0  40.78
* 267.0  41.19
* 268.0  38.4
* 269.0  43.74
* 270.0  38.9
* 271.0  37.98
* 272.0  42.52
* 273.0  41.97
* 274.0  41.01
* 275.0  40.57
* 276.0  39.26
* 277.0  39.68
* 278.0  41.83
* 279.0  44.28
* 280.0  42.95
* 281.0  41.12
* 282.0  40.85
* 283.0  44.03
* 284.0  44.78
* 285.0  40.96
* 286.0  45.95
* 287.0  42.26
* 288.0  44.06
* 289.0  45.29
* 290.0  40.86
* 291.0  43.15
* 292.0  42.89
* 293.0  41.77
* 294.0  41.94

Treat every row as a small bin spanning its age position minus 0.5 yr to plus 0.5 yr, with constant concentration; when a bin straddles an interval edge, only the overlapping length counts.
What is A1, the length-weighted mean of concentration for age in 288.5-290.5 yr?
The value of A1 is 43.1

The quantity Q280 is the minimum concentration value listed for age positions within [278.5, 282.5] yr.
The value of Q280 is 40.85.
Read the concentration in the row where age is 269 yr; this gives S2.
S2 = 43.74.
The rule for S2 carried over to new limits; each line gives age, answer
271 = 37.98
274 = 41.01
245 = 33.66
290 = 40.86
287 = 42.26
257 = 37.15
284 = 44.78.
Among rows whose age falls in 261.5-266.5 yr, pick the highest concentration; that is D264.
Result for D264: 41.8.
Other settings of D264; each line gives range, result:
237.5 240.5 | 34.85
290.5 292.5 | 43.15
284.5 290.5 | 45.95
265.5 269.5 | 43.74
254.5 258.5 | 40.28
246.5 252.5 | 40.86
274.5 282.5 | 44.28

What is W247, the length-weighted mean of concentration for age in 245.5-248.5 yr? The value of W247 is 38.4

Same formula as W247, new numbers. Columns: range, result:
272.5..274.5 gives 41.5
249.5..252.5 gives 37.8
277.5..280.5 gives 43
